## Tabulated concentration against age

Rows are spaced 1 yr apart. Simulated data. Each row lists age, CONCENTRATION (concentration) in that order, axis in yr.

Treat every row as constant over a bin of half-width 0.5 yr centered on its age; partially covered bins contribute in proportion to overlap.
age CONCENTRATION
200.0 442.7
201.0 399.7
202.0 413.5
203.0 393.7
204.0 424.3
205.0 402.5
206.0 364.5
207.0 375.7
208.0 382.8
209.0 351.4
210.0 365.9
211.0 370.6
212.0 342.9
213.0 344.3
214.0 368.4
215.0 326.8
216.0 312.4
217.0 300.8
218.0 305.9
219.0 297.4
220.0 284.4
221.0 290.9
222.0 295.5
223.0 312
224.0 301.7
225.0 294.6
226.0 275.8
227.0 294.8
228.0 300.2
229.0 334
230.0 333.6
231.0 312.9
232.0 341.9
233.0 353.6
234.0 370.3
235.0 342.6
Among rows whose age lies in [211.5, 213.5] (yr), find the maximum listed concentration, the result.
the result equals 344.3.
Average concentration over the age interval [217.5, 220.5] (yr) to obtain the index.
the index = 296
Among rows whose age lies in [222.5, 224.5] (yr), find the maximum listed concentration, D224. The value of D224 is 312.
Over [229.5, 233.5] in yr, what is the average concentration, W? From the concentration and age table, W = 336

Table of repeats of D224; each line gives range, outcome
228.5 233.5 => 353.6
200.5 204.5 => 424.3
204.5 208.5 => 402.5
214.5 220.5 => 326.8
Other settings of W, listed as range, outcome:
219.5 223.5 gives 296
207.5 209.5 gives 367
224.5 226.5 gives 285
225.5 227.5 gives 285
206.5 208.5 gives 379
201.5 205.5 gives 408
